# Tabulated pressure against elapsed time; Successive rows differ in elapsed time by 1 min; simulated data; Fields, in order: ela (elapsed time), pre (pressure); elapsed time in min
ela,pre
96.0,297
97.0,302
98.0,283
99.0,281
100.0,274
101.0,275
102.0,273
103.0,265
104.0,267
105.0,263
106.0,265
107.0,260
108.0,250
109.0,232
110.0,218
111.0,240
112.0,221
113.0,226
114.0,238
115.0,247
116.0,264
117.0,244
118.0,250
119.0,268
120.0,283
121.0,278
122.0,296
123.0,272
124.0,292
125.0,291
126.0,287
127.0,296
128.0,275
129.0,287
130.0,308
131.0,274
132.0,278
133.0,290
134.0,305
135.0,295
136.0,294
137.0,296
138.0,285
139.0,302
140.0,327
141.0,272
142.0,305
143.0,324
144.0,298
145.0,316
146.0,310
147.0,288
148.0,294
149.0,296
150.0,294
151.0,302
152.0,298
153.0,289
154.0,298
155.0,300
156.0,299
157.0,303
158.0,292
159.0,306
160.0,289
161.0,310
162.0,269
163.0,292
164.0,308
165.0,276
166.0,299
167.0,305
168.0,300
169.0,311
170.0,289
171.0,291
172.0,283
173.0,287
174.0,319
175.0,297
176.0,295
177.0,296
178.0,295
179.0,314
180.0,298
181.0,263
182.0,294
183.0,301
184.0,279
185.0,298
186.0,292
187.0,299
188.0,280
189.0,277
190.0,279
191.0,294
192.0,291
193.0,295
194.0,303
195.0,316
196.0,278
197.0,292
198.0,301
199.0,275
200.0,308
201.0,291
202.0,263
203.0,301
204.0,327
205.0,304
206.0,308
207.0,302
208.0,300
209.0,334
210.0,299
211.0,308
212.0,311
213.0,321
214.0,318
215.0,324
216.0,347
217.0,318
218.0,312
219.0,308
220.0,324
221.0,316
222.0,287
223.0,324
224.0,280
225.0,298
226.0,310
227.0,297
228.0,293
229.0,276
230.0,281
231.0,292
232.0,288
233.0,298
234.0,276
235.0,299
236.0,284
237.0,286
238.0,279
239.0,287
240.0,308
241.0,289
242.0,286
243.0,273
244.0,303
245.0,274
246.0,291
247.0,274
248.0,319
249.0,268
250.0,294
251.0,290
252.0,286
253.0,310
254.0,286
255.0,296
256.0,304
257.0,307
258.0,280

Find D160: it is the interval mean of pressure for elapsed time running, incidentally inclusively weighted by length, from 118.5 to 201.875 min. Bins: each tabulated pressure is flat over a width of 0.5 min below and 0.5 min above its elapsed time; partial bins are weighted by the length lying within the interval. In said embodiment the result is 294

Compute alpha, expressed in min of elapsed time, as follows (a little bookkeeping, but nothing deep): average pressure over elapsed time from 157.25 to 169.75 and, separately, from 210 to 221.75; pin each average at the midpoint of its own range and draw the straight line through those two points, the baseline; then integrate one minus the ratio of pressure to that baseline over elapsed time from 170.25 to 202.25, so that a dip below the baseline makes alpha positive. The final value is 1.4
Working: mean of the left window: 296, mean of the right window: 317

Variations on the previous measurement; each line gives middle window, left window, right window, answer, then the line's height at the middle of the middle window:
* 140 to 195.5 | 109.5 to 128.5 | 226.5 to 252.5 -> -4.7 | 273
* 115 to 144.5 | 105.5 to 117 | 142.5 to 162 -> -2.1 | 268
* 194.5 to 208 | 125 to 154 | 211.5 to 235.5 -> 0.2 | 302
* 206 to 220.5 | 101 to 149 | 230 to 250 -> -1.5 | 285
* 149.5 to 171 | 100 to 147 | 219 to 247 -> -1.1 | 282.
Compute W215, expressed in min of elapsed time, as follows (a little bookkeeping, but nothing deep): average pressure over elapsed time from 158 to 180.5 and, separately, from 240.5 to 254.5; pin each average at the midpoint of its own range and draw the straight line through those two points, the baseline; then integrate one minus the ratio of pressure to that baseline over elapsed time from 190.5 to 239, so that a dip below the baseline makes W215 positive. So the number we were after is -1.4 min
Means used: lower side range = 297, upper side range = 289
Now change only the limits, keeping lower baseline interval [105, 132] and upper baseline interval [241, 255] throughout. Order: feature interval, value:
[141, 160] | -2.1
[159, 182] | -1.8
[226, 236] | -0.1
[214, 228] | -1.3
